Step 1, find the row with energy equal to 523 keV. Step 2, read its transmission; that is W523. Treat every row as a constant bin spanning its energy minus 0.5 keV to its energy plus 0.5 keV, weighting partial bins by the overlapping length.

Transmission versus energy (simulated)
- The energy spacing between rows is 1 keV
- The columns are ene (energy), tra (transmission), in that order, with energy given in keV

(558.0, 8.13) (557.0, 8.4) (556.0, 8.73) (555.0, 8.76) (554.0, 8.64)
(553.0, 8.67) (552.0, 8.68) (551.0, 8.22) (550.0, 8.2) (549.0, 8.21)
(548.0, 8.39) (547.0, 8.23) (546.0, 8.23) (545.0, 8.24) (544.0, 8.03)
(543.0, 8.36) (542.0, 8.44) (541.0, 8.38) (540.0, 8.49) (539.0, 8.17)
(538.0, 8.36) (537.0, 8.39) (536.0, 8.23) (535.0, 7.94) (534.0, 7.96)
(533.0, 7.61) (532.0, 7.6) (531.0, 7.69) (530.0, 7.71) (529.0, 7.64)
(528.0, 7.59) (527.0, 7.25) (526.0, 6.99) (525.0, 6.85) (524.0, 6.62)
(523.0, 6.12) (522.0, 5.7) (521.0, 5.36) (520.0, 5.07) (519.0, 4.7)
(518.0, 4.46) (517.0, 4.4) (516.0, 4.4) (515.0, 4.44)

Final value 6.12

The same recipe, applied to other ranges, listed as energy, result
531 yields 7.69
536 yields 8.23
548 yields 8.39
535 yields 7.94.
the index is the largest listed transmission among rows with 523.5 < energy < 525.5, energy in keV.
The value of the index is 6.85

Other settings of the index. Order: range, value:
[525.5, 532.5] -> 7.71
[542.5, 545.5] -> 8.36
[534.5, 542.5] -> 8.49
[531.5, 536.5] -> 8.23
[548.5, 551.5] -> 8.22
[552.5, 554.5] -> 8.67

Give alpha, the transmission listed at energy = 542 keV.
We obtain 8.44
